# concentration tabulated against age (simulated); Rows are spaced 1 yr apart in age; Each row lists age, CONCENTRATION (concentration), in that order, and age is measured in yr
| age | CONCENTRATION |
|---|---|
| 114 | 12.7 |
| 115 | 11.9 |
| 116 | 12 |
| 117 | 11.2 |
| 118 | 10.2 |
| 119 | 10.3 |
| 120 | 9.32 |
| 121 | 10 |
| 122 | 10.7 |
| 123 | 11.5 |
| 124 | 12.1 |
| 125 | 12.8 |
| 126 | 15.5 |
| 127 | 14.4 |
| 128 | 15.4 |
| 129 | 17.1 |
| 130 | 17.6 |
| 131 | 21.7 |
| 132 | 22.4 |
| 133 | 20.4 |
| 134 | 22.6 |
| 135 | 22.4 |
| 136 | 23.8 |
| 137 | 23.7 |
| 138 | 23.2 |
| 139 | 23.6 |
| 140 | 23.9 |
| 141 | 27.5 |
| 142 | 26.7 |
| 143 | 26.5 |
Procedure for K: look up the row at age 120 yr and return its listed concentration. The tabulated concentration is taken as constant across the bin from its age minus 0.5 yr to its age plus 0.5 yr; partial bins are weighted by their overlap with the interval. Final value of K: 9.32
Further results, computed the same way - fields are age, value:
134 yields 22.6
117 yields 11.2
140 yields 23.9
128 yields 15.4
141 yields 27.5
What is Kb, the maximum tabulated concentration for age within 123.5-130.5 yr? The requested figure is 17.6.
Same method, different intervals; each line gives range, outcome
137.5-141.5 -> 27.5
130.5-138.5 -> 23.8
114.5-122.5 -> 12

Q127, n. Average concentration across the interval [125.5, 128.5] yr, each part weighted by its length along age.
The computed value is 15.1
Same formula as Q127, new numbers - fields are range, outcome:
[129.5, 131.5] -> 19.6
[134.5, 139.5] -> 23.3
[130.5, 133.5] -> 21.5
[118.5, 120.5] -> 9.81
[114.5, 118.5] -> 11.3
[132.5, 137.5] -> 22.6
